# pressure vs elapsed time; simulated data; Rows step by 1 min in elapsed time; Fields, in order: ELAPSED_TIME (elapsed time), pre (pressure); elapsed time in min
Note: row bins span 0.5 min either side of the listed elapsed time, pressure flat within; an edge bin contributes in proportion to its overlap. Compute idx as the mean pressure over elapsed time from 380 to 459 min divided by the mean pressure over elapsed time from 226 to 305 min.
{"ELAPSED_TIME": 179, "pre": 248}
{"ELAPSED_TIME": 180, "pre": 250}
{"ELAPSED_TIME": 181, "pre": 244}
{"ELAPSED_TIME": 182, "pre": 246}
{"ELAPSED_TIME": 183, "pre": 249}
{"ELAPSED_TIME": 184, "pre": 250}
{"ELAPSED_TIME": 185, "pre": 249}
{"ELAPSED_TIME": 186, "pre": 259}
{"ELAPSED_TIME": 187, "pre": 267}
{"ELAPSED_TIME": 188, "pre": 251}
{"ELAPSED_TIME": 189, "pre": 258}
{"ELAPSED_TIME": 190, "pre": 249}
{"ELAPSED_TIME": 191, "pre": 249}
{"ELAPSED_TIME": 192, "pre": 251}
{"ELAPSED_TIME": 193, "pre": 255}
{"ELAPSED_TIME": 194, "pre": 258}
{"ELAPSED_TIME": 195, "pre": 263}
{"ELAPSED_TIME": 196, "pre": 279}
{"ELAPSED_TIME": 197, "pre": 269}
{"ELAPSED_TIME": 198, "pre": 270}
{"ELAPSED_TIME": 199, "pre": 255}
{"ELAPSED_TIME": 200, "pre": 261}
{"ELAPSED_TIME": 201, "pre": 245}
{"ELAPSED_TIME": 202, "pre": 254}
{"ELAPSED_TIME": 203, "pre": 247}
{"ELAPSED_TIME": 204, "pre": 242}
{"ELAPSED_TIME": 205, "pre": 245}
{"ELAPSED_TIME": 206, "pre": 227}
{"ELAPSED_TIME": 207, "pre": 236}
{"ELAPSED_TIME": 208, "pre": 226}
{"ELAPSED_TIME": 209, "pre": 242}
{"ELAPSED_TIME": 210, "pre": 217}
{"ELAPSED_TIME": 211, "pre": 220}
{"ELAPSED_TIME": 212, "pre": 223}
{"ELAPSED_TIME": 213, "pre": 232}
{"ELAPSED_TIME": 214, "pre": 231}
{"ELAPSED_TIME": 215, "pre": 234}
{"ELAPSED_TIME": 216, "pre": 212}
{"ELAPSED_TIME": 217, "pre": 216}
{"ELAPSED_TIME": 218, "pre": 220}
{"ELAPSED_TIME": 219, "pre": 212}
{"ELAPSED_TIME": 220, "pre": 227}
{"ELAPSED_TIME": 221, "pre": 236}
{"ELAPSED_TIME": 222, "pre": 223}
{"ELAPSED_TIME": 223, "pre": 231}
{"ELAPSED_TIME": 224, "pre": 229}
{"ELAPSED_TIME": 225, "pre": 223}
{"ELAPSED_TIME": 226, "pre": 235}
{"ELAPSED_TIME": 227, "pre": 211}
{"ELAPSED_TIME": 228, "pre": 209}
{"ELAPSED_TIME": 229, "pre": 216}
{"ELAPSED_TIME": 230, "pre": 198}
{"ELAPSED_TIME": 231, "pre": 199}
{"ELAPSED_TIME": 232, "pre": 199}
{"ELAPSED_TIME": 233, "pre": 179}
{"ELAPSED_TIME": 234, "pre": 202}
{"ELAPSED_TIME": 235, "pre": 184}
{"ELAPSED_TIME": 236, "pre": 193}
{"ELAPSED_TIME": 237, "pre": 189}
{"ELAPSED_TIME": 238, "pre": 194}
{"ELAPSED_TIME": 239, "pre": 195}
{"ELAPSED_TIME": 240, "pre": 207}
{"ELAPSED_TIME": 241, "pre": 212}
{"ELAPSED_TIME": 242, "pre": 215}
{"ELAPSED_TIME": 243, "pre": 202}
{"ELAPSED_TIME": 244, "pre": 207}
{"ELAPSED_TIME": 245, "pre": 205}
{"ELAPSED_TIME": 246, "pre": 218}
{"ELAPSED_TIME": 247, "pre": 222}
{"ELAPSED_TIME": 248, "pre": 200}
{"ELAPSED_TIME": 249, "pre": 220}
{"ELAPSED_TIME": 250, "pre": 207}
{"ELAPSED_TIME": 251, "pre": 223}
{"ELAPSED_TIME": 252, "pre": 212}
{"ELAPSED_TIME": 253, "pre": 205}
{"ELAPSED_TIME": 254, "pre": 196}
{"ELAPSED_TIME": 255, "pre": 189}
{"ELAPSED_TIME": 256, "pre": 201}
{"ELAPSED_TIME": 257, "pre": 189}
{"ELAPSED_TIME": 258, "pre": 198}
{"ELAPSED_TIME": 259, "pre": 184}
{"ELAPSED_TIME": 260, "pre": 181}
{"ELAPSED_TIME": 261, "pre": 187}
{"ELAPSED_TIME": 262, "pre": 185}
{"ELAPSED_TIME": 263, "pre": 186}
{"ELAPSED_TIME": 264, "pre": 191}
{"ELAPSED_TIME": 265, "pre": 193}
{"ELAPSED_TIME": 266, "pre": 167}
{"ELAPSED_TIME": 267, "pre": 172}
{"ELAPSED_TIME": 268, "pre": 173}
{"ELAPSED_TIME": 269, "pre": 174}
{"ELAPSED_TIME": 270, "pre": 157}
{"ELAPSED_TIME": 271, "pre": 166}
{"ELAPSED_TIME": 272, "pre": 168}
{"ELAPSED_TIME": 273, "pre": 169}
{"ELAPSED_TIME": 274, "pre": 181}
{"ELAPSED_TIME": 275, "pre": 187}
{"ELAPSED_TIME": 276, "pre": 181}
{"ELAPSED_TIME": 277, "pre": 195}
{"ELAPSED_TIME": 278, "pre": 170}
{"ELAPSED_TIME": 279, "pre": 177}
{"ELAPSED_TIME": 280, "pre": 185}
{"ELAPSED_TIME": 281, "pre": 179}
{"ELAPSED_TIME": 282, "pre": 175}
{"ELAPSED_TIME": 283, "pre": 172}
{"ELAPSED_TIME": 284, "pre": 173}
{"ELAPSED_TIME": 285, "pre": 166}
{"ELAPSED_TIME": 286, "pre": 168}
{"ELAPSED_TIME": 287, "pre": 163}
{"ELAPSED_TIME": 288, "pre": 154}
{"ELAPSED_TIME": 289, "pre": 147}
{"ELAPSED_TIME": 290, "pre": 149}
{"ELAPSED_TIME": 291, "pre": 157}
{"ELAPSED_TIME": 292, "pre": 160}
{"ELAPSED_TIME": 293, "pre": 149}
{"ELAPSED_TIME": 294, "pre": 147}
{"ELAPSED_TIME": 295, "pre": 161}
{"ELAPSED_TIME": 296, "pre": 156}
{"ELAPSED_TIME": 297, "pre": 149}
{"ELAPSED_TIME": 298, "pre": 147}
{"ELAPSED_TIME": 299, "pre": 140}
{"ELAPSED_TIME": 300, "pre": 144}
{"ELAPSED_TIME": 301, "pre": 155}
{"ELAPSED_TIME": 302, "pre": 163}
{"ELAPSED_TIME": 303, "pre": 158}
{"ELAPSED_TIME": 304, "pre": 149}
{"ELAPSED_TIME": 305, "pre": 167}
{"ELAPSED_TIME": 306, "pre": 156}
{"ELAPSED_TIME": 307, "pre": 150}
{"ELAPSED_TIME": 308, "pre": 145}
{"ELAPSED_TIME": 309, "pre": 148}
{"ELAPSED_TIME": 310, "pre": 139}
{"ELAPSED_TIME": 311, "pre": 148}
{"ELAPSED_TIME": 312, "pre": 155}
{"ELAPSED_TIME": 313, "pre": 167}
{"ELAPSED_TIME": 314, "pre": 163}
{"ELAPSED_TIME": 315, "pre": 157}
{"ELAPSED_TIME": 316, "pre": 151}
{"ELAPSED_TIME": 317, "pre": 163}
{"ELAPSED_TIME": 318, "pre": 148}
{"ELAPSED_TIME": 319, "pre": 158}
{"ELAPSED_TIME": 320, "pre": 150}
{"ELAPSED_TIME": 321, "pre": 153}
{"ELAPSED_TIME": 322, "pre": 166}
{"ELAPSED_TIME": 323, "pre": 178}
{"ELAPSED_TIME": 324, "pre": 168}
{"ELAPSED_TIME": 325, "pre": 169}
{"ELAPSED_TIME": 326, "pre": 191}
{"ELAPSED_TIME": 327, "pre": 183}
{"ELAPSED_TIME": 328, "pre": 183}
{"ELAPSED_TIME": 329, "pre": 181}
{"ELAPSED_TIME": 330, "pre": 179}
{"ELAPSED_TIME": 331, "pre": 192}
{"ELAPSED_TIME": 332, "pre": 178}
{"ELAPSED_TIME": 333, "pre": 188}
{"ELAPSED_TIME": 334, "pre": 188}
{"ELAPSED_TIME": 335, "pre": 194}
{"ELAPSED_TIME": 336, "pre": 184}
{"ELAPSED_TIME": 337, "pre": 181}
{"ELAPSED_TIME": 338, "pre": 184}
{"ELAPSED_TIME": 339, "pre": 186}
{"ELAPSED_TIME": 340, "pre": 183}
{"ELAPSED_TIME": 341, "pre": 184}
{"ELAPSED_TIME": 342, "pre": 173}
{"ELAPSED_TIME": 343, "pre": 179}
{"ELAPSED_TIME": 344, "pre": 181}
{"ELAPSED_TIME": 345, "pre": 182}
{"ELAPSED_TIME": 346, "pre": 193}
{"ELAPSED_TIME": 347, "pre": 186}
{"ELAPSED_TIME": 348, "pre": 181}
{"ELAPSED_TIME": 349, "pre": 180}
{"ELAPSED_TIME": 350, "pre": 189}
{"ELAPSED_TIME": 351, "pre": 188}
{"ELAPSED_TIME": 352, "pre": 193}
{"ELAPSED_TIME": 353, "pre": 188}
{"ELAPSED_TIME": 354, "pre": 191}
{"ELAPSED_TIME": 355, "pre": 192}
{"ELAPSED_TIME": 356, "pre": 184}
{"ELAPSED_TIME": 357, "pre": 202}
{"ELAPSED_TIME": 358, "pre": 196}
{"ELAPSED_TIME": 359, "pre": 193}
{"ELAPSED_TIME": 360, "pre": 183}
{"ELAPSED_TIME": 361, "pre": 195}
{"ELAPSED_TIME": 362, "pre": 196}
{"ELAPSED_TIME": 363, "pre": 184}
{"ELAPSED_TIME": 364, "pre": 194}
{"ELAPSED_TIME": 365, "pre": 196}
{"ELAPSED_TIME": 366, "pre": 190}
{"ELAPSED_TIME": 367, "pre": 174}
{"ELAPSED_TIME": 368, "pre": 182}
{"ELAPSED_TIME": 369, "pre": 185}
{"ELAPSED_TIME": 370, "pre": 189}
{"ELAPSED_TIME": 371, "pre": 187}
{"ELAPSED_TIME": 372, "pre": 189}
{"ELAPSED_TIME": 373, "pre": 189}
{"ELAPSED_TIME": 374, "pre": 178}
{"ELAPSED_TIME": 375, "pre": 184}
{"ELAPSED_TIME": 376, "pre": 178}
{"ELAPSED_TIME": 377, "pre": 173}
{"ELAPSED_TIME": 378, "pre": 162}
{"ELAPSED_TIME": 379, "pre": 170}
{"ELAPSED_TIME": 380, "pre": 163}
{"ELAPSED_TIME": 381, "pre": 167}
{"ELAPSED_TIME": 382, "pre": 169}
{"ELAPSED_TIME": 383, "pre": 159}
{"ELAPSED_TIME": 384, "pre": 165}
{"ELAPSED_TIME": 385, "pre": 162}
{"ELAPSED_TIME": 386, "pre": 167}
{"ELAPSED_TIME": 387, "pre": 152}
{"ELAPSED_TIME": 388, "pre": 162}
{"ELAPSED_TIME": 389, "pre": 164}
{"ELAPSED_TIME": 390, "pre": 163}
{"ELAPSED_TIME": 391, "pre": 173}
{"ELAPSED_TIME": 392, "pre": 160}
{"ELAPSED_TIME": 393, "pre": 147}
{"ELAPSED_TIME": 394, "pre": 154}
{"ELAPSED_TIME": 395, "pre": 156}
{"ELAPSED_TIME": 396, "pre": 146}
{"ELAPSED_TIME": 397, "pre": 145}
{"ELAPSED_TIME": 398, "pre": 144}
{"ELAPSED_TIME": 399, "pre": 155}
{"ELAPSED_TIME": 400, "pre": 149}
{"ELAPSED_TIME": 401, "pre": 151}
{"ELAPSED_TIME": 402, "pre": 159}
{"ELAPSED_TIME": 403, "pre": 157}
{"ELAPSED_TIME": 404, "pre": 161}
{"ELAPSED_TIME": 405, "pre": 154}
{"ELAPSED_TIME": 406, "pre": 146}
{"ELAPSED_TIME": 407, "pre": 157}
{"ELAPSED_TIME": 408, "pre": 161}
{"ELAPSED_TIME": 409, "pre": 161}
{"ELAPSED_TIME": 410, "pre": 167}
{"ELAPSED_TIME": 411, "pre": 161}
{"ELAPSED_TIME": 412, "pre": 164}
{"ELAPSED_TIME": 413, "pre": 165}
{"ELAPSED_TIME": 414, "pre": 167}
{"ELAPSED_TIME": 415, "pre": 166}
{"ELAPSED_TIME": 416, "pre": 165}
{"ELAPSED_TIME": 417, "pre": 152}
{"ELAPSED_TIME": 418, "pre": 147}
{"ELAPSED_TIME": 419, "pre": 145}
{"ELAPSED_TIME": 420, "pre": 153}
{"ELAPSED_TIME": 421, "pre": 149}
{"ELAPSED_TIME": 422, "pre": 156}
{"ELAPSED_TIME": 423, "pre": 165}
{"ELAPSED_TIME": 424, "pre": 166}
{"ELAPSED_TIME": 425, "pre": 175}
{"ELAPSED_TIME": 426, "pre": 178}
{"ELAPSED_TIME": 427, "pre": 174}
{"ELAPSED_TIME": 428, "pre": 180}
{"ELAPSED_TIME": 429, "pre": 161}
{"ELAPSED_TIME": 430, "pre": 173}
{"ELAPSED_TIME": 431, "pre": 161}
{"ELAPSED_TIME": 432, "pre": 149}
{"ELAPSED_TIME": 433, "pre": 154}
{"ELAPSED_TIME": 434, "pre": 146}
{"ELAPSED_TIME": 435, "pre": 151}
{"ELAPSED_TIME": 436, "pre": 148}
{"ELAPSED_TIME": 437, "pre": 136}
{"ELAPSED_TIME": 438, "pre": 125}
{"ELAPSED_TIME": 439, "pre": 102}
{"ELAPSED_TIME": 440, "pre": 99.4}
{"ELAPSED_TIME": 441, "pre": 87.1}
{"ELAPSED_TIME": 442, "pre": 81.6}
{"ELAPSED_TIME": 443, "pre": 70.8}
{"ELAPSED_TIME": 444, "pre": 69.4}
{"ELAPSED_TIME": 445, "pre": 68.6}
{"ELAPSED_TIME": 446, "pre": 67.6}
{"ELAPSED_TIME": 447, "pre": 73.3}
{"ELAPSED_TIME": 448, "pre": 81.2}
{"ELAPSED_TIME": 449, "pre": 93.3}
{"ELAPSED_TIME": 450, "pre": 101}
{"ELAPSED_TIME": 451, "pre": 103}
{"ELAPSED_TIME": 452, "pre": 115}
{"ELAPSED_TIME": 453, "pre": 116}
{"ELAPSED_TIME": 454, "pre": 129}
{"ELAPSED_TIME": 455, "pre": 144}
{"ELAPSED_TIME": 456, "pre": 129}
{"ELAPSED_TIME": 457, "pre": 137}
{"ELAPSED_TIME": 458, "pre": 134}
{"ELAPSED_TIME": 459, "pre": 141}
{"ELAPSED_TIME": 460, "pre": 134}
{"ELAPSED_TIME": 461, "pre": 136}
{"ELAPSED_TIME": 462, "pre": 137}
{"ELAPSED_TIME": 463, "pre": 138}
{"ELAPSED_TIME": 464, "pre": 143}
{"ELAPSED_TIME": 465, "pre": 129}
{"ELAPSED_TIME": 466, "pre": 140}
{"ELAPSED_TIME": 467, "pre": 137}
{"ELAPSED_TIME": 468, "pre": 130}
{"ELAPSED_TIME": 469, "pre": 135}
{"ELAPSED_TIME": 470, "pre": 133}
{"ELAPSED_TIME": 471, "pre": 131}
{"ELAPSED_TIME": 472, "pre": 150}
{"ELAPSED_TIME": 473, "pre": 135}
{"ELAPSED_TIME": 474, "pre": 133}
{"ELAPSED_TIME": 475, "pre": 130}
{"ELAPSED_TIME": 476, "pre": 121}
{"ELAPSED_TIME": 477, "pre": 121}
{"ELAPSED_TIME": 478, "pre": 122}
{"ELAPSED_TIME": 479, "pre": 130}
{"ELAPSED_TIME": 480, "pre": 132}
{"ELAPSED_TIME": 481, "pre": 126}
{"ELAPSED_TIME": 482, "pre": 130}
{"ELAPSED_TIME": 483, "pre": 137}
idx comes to 0.79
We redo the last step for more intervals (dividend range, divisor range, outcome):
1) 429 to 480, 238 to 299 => 0.68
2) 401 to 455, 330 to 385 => 0.75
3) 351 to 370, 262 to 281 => 1.07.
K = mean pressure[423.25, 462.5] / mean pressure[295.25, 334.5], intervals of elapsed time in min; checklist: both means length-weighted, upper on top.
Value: 0.78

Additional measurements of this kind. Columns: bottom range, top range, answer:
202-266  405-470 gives 0.65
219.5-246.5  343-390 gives 0.87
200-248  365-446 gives 0.71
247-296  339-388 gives 1.01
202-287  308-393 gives 0.87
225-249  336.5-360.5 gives 0.91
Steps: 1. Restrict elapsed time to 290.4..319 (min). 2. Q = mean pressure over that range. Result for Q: 153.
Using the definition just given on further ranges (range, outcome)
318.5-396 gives 178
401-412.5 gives 159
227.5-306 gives 181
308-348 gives 172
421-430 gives 168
